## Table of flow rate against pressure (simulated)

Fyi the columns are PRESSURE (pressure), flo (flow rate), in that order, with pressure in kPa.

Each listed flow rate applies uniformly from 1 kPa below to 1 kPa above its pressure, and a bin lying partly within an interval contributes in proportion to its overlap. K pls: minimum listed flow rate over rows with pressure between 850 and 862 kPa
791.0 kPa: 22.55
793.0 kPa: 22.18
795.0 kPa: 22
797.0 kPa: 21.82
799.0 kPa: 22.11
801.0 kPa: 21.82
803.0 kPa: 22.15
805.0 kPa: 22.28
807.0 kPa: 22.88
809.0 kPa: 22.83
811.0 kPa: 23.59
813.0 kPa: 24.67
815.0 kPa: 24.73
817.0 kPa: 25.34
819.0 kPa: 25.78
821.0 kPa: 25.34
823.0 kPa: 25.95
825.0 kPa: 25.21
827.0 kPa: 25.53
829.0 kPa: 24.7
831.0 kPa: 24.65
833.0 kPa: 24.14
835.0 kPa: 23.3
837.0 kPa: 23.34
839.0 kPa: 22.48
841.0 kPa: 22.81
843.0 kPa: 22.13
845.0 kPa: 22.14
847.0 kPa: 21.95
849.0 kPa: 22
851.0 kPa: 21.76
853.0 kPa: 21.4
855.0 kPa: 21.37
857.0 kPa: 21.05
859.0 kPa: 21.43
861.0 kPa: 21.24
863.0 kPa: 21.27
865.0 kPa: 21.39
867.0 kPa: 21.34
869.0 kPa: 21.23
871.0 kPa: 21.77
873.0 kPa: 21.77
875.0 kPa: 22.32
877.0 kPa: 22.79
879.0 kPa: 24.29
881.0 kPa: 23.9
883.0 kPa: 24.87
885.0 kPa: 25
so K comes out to 21.05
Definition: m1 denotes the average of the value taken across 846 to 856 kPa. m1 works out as 21.7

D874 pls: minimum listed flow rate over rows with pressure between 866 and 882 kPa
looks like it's 21.23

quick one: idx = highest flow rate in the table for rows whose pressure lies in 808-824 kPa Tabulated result 25.95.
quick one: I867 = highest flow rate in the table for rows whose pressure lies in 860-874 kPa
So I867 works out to 21.77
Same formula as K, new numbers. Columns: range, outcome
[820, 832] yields 24.65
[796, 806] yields 21.82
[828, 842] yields 22.48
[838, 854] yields 21.4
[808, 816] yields 22.83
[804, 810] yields 22.28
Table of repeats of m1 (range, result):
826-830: 25.1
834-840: 23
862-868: 21.3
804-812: 22.9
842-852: 22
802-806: 22.2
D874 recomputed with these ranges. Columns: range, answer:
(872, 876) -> 21.77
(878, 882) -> 23.9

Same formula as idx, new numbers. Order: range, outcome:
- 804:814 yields 24.67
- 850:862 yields 21.76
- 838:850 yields 22.81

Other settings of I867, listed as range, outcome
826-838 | 25.53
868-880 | 24.29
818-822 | 25.78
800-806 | 22.28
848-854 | 22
